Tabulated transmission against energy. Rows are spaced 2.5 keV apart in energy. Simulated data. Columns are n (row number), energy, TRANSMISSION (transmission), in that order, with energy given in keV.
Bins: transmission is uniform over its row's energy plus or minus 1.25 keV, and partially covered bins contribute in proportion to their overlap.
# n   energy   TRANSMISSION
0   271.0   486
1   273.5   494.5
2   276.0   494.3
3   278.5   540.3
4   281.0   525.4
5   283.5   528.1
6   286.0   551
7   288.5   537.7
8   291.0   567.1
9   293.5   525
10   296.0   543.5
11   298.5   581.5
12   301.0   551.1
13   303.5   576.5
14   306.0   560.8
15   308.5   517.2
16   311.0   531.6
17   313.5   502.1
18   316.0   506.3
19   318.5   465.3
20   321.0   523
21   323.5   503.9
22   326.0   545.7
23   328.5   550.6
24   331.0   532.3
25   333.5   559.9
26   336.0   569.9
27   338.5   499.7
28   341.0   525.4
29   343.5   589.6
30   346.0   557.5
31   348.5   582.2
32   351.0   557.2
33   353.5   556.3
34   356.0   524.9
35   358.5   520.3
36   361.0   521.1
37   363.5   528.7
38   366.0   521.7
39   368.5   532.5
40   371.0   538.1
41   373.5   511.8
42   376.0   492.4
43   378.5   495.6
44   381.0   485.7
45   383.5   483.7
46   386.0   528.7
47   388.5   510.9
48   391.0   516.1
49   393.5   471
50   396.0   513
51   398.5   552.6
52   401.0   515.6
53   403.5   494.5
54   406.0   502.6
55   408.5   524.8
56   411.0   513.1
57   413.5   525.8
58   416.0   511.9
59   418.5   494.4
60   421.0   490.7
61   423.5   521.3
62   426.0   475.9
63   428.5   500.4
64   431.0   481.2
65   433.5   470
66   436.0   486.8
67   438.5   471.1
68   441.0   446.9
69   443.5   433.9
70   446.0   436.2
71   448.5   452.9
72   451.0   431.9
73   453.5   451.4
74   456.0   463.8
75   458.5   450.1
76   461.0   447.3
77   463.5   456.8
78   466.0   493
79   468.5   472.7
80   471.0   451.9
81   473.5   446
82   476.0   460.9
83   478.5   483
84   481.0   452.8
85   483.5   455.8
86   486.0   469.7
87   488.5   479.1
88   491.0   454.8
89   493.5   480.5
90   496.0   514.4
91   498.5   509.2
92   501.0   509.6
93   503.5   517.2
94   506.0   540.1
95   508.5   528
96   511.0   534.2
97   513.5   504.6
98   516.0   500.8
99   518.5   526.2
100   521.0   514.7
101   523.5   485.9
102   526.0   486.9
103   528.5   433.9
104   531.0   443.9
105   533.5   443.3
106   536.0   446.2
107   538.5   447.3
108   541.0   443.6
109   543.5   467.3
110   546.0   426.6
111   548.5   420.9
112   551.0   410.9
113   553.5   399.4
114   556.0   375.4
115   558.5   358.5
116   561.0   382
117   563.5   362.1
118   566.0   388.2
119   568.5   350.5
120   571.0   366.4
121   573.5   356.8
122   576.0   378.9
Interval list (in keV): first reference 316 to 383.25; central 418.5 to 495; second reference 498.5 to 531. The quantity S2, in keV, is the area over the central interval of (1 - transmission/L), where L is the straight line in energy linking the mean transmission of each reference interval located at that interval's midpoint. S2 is 7.0 keV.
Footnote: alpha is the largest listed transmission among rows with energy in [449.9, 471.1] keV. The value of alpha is 493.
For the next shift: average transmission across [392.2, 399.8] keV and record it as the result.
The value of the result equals 512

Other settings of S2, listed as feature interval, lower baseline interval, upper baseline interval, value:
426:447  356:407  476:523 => 1.6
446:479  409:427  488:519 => 3.2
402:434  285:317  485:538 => 0.8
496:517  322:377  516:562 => -2.7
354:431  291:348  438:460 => -3.7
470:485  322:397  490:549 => 1.1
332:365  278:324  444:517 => -1.7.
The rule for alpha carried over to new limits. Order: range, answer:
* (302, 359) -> 589.6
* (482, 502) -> 514.4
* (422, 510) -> 540.1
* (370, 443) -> 552.6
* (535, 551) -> 467.3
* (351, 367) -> 557.2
